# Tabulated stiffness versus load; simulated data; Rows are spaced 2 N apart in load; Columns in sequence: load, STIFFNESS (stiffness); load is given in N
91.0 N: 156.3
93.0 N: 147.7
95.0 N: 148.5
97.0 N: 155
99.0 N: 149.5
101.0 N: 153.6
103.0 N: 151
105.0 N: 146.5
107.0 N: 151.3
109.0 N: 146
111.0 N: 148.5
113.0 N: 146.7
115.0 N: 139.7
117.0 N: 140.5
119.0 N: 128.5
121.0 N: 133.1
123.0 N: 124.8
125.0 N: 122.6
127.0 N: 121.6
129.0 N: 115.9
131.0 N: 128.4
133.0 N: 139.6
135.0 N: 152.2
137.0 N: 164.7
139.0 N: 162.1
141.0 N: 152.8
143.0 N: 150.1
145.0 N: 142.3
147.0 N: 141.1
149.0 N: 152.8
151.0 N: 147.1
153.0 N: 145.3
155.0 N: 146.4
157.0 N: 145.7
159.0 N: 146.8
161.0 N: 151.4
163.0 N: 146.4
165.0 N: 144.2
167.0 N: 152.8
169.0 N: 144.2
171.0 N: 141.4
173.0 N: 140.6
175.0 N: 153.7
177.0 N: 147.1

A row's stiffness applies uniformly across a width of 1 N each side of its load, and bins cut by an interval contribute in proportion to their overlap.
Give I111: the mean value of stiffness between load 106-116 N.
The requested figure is 146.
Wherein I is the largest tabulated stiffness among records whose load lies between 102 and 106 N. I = 151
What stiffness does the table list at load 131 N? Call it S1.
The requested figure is 128.4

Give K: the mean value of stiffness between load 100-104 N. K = 152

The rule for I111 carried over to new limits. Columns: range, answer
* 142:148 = 144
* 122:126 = 124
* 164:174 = 145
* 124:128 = 122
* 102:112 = 149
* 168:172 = 143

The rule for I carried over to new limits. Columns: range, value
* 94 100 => 155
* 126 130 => 121.6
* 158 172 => 152.8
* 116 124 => 140.5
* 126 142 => 164.7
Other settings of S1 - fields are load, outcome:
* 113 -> 146.7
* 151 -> 147.1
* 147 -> 141.1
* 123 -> 124.8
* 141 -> 152.8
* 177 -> 147.1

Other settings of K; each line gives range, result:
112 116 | 143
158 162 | 149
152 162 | 147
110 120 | 141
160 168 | 149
